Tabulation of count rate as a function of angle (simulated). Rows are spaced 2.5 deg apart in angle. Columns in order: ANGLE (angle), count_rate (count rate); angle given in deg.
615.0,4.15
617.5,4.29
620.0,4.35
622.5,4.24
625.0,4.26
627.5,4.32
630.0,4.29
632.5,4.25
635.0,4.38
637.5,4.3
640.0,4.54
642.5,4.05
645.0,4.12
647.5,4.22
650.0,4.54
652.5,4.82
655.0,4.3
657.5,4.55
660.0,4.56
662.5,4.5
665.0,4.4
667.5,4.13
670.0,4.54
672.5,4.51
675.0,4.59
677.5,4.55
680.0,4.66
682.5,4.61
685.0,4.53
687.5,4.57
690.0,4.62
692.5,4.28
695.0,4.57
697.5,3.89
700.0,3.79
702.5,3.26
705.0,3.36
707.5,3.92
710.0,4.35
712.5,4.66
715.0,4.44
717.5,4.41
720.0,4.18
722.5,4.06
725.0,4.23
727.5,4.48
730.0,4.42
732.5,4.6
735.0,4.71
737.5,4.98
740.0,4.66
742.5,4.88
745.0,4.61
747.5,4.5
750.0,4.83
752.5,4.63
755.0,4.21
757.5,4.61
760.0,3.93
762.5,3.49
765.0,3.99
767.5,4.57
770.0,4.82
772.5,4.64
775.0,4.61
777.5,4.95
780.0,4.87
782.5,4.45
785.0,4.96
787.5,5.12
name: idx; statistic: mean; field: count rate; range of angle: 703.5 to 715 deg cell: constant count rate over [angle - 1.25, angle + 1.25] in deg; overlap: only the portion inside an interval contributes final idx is 4.09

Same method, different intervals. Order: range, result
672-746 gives 4.38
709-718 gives 4.47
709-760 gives 4.51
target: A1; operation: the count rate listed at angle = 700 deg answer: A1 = 3.79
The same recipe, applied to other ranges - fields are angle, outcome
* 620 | 4.35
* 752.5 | 4.63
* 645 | 4.12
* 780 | 4.87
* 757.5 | 4.61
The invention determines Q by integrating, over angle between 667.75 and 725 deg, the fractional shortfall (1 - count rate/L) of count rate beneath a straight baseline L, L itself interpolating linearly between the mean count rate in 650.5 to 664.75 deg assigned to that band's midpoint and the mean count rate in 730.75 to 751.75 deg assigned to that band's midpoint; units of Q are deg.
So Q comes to 4.1 deg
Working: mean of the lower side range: 4.54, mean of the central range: 4.28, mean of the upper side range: 4.71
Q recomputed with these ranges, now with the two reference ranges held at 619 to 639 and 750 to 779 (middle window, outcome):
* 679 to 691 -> -0.7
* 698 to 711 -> 1.9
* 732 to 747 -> -1.1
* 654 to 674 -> -0.5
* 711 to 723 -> 0.0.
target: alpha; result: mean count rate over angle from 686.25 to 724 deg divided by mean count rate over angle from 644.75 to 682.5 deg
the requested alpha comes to 0.93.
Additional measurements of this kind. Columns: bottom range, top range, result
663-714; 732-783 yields 1.06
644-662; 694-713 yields 0.89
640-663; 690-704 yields 0.91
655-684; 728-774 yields 1.00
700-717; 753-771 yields 1.06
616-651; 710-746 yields 1.05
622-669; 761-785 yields 1.03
